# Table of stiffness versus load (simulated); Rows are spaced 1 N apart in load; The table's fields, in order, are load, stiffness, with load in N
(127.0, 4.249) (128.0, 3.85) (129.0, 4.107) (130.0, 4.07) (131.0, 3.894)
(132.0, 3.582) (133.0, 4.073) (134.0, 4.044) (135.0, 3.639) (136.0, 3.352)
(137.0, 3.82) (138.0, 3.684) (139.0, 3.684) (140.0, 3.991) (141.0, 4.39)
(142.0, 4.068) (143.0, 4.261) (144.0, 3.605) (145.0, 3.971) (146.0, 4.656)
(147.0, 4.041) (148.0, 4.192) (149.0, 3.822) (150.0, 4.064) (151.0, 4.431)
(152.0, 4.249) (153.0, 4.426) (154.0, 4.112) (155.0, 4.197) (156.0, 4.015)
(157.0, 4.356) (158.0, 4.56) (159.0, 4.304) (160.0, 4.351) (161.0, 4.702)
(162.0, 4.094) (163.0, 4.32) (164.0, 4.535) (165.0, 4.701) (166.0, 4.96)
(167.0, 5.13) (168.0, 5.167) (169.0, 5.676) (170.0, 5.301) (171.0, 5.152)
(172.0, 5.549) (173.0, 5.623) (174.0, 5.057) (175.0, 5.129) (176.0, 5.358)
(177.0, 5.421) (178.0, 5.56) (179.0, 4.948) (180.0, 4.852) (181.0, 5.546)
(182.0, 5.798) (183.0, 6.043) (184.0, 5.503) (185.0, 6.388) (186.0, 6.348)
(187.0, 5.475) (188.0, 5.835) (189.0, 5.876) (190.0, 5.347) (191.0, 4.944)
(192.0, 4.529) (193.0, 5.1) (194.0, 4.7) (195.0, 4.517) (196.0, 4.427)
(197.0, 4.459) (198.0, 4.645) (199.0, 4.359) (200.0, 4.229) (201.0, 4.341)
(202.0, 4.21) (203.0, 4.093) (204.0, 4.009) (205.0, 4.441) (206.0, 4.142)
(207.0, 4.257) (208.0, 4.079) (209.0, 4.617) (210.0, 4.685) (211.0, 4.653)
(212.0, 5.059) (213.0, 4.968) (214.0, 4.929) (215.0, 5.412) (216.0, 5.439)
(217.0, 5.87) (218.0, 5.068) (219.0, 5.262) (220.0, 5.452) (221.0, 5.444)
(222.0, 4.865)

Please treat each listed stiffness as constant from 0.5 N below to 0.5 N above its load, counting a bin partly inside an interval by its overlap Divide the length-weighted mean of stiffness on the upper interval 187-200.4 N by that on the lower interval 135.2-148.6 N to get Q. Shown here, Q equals 1.23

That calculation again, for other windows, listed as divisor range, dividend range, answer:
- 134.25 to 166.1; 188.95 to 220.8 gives 1.14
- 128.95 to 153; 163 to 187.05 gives 1.34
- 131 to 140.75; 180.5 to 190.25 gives 1.54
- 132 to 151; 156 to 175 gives 1.22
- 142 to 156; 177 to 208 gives 1.20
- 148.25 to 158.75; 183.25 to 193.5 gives 1.31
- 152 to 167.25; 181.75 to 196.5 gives 1.21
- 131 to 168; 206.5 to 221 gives 1.19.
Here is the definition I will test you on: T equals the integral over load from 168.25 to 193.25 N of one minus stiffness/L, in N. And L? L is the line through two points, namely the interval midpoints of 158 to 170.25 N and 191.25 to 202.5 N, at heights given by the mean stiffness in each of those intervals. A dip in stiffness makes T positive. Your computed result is -4.47 N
